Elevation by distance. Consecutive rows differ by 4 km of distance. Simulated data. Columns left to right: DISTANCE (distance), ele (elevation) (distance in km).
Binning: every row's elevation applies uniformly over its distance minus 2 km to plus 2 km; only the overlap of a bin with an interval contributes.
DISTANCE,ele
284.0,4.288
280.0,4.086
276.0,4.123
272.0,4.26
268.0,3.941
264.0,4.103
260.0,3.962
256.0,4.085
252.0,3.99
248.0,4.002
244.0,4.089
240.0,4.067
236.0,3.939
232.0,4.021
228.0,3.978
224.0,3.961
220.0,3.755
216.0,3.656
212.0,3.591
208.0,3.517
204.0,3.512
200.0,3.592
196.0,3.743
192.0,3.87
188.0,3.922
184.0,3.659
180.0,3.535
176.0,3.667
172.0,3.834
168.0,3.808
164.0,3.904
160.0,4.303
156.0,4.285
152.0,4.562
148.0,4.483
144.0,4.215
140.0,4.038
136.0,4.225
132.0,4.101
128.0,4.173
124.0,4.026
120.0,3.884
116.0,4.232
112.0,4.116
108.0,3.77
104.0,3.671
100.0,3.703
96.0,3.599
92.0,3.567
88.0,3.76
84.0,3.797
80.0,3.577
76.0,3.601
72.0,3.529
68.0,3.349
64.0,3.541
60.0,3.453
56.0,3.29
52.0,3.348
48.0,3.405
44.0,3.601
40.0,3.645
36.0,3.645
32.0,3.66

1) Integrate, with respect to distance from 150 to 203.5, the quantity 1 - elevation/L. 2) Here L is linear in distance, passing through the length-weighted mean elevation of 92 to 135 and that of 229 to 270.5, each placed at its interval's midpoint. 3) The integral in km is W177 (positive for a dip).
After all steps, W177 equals 1.0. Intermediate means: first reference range 3.92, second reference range 4.02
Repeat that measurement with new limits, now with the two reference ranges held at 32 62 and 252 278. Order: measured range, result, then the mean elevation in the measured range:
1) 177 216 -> 2.3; 3.66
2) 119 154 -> -4.4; 4.2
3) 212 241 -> 0.6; 3.88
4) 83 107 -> -0.4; 3.68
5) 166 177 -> 0.1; 3.78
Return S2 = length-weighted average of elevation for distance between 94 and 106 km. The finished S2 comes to 3.66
